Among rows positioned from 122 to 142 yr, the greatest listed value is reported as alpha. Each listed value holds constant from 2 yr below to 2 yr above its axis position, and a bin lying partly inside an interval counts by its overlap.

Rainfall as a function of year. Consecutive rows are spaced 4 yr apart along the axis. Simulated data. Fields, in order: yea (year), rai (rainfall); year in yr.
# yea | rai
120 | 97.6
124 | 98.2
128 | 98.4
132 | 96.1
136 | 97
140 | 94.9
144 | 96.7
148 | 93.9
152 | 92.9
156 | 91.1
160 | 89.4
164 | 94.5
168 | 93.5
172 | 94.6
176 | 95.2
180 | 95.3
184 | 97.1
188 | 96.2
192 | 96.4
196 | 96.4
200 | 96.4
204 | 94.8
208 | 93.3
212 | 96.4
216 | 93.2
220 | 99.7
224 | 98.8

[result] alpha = 98.4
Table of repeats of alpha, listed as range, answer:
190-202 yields 96.4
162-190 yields 97.1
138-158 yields 96.7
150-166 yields 94.5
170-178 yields 95.2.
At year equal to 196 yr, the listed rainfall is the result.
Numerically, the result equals 96.4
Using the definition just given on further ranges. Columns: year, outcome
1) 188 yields 96.2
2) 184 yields 97.1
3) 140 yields 94.9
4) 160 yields 89.4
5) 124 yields 98.2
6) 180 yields 95.3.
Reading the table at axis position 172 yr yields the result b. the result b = 94.6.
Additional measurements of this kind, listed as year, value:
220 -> 99.7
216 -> 93.2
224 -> 98.8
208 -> 93.3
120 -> 97.6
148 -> 93.9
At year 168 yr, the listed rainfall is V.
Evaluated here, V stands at 93.5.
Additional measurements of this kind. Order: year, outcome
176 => 95.2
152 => 92.9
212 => 96.4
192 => 96.4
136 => 97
